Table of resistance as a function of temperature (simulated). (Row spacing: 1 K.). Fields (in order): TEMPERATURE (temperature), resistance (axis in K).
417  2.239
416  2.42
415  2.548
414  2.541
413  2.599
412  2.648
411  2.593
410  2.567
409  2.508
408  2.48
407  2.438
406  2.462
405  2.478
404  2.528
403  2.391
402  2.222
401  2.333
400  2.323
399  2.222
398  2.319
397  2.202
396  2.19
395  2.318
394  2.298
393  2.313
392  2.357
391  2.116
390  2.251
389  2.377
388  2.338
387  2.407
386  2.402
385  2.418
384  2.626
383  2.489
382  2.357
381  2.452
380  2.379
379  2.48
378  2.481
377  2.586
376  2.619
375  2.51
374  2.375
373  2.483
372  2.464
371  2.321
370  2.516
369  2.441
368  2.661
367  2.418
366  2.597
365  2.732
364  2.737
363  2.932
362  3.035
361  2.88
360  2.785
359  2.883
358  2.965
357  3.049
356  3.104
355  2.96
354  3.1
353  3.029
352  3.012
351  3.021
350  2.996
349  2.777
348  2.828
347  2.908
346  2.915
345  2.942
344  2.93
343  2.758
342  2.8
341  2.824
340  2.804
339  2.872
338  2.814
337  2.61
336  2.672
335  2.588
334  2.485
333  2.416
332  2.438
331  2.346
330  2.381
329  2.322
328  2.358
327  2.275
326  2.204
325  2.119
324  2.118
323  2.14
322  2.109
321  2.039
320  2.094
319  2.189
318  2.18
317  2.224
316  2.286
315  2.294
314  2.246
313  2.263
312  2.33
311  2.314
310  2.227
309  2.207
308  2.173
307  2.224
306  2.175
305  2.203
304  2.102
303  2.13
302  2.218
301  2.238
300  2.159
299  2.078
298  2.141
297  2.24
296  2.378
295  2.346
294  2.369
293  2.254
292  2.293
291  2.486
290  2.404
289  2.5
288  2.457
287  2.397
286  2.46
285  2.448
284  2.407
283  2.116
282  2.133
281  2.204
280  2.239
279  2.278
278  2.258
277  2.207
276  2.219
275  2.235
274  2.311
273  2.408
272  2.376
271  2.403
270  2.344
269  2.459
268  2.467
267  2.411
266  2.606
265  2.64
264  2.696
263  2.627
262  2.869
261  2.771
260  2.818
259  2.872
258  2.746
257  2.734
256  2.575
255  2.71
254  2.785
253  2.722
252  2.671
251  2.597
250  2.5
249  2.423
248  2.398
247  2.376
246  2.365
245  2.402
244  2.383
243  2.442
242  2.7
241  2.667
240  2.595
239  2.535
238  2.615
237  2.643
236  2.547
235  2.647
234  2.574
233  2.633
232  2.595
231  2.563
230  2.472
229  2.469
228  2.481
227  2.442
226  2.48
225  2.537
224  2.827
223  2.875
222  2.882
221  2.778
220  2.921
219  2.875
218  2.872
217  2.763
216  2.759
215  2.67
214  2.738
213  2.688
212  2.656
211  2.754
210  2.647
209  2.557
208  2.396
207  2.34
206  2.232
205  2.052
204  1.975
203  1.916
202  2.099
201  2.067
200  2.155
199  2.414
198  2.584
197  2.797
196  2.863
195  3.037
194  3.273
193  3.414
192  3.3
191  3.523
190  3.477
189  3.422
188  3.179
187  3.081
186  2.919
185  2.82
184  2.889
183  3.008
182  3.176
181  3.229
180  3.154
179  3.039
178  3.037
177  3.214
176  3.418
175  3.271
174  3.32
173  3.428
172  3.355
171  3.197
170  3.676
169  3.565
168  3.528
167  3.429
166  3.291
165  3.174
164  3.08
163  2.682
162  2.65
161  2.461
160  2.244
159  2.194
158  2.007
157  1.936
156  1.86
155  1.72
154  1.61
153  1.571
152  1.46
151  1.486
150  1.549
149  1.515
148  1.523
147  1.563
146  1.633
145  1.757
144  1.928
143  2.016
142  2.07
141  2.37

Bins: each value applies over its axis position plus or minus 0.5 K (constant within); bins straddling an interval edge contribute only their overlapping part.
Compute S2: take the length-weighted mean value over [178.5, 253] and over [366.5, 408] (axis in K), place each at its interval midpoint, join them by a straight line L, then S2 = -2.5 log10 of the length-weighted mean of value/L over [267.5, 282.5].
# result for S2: 0.127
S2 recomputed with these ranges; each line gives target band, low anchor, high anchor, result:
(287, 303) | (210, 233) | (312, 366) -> 0.150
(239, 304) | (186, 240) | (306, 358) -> 0.075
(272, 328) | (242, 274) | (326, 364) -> 0.182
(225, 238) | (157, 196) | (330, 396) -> 0.162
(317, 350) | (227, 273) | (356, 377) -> 0.058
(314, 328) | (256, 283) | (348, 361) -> 0.258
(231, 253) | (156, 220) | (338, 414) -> 0.096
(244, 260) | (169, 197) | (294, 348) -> 0.081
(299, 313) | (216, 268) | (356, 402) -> 0.166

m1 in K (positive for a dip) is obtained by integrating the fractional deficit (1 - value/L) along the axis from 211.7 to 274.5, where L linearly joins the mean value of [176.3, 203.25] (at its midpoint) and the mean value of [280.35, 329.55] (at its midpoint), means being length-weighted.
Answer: 0.25 K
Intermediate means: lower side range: 2.94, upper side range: 2.25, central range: 2.61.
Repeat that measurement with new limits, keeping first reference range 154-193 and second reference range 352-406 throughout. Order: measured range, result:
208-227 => 1.1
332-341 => -0.1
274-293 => 3.0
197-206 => 2.2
